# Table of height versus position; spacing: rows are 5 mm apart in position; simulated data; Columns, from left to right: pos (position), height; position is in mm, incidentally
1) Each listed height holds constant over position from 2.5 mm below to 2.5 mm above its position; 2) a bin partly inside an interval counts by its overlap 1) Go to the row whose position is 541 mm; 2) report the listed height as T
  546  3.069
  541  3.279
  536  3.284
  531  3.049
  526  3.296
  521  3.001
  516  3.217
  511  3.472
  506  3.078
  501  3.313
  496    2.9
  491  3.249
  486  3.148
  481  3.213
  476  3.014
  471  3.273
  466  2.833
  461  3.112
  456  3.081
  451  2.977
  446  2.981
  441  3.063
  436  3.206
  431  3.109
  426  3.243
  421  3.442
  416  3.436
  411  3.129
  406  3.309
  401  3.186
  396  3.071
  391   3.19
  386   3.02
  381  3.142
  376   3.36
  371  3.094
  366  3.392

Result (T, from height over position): 3.279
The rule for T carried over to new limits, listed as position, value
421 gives 3.442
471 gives 3.273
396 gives 3.071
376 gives 3.36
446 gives 2.981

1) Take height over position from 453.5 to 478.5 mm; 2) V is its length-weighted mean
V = 3.06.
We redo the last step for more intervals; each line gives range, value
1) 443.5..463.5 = 3.04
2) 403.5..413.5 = 3.22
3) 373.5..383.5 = 3.25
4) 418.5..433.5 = 3.26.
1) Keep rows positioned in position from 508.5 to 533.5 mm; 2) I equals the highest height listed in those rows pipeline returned 3.472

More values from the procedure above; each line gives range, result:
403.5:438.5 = 3.442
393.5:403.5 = 3.186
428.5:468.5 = 3.206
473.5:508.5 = 3.313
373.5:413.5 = 3.36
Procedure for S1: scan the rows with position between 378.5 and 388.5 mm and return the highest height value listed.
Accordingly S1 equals 3.142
